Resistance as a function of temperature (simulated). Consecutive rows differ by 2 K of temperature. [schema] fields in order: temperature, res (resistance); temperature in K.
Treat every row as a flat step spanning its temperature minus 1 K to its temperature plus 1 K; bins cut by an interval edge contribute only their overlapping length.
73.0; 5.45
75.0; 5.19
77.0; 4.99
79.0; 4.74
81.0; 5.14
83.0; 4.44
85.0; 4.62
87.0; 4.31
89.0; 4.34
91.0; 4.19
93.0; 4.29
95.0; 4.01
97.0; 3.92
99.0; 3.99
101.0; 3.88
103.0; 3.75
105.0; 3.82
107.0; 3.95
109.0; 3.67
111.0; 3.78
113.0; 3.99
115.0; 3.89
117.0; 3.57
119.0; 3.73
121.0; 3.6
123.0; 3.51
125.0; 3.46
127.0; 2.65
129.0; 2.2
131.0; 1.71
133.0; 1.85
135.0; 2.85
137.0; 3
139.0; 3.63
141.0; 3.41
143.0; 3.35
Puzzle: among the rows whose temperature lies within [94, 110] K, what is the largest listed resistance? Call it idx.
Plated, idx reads 4.01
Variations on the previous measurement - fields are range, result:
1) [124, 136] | 3.46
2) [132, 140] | 3.63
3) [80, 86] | 5.14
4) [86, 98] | 4.34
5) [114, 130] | 3.89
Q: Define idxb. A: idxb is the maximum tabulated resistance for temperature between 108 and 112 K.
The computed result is 3.78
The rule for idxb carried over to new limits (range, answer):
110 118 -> 3.99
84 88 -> 4.62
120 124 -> 3.6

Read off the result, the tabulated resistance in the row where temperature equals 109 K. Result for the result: 3.67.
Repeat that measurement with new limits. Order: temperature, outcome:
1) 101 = 3.88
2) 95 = 4.01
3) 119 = 3.73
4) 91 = 4.19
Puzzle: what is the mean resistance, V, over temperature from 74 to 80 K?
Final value 4.97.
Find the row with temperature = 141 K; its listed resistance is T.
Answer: 3.41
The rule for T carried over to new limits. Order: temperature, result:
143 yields 3.35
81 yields 5.14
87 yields 4.31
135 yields 2.85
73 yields 5.45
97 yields 3.92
